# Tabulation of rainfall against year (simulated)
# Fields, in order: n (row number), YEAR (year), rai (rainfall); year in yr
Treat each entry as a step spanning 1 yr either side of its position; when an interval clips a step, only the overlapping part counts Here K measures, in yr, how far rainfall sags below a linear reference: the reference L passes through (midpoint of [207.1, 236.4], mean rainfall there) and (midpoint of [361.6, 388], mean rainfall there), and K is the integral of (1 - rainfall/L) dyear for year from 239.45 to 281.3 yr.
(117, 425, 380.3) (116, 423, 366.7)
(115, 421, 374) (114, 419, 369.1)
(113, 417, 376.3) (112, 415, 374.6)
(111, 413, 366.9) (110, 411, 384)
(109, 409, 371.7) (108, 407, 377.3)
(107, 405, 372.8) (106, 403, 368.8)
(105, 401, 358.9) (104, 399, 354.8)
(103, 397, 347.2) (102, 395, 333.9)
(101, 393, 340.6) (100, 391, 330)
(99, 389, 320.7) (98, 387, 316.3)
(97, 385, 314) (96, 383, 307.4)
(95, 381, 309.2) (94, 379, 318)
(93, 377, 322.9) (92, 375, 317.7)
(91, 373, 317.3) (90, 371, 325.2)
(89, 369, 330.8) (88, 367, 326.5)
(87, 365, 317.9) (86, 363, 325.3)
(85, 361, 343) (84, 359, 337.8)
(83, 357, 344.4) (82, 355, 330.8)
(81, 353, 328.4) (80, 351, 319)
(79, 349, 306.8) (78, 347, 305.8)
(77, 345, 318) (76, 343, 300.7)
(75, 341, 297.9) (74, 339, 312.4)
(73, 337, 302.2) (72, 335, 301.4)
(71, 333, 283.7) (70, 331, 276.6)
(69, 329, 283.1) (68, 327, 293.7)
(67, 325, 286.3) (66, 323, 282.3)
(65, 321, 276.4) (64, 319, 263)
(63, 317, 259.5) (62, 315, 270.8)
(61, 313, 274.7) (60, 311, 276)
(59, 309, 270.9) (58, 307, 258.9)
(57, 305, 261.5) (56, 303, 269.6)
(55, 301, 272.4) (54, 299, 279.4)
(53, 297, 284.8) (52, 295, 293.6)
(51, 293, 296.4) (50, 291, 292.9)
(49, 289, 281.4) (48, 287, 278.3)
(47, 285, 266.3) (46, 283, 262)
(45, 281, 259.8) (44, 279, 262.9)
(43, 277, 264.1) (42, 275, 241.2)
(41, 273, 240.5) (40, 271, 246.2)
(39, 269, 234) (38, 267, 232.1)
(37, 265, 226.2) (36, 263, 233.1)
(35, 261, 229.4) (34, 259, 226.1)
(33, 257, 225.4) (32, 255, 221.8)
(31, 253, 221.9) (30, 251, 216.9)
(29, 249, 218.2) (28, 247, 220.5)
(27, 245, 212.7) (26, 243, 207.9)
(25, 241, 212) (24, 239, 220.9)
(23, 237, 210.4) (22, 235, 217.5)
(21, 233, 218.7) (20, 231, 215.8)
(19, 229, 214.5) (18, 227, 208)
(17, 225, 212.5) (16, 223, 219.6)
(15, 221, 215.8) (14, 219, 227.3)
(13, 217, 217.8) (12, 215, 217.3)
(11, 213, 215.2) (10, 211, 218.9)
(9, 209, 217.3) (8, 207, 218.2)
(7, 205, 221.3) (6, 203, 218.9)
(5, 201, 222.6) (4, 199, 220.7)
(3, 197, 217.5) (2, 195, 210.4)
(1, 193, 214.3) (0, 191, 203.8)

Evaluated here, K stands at 2.2 yr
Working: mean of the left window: 217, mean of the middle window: 230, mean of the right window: 319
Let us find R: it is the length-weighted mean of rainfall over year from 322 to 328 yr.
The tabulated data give 287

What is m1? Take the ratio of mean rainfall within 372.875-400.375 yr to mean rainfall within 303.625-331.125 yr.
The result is 1.19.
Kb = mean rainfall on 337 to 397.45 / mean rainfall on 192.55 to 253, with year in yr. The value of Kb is 1.48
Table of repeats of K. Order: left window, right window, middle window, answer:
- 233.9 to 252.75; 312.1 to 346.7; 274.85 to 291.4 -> -1.3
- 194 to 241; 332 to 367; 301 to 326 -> 1.6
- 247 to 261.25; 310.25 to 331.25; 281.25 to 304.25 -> -2.3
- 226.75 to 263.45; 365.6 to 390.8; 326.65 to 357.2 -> -1.5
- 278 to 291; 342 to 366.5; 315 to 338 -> 1.5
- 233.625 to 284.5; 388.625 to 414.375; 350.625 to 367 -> -0.6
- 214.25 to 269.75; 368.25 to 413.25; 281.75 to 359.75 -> -1.9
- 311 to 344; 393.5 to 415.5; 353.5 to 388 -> 0.5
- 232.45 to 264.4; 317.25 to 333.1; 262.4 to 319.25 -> -2.6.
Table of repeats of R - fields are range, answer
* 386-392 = 322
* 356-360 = 341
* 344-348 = 312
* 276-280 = 264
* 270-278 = 248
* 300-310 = 267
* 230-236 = 217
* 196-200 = 219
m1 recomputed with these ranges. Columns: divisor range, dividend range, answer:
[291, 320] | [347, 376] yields 1.19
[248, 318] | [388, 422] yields 1.41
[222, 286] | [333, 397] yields 1.40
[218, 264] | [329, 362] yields 1.43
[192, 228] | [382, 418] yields 1.61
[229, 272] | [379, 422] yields 1.58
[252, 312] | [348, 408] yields 1.29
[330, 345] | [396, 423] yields 1.24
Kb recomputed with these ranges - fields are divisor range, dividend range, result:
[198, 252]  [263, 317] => 1.22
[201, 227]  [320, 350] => 1.35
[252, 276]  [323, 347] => 1.28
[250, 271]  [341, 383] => 1.41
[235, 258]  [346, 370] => 1.50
